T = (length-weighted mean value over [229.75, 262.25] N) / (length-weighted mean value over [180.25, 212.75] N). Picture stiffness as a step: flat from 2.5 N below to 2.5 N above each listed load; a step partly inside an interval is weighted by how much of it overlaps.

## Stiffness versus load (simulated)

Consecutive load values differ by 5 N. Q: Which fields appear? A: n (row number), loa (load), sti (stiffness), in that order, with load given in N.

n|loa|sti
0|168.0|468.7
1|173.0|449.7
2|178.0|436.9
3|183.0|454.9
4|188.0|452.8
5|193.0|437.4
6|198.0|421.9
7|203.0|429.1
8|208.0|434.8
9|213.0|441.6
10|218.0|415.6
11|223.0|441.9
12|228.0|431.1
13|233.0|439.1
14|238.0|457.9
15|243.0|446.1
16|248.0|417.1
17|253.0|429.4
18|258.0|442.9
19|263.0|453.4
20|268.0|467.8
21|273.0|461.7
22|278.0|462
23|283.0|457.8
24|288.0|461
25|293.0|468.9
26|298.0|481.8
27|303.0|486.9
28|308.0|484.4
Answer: 1.0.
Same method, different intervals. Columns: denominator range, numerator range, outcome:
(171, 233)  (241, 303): 1.04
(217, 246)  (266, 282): 1.05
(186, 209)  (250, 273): 1.03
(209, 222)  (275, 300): 1.08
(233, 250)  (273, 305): 1.06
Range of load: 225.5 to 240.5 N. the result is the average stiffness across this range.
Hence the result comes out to 443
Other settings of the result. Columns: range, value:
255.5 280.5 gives 458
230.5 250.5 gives 440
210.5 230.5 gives 433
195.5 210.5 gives 429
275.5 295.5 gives 462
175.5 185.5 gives 446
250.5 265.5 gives 442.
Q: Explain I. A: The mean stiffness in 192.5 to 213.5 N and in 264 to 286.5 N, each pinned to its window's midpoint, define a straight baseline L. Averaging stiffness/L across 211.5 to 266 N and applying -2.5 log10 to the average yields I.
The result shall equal 0.02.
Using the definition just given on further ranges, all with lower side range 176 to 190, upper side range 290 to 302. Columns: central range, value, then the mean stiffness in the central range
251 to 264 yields 0.06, 441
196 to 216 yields 0.05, 432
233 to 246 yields 0.03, 448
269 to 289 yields 0.03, 461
